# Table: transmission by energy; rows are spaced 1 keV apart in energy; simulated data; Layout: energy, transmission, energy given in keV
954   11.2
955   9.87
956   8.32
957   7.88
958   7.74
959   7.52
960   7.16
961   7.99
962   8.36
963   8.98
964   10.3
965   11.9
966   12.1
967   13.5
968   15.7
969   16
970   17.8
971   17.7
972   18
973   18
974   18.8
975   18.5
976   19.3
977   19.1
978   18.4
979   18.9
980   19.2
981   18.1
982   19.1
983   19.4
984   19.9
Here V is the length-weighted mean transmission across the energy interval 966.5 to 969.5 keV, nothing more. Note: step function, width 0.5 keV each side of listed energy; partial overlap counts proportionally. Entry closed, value 15.1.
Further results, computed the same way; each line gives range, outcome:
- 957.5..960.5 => 7.47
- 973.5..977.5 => 18.9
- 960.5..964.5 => 8.91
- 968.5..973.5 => 17.5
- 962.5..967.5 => 11.4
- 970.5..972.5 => 17.9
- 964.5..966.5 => 12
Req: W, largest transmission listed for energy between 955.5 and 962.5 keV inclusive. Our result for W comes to 8.36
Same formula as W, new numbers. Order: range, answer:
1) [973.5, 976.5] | 19.3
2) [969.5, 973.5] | 18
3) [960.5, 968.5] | 15.7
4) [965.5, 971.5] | 17.8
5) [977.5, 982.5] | 19.2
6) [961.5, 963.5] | 8.98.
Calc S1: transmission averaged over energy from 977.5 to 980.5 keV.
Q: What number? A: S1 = 18.8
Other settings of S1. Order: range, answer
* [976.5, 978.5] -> 18.8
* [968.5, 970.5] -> 16.9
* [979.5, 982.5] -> 18.8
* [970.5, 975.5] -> 18.2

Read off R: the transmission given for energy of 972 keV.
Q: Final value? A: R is 18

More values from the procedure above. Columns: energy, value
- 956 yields 8.32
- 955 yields 9.87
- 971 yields 17.7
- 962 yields 8.36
